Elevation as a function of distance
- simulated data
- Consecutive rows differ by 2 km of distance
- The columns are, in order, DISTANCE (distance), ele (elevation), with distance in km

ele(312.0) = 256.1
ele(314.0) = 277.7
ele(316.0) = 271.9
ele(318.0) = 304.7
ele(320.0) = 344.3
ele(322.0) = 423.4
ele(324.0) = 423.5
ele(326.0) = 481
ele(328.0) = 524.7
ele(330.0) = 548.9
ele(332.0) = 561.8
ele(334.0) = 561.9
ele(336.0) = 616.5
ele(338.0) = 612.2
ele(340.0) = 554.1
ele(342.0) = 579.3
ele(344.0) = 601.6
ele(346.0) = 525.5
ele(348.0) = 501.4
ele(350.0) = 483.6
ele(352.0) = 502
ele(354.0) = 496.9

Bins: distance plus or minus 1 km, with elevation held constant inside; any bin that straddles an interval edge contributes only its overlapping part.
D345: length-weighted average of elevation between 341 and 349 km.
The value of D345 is 552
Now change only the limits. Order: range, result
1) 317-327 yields 395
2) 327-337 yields 563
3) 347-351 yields 492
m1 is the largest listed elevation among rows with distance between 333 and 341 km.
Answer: 616.5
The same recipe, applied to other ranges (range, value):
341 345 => 601.6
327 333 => 561.8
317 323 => 423.4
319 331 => 548.9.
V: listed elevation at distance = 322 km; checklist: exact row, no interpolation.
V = 423.4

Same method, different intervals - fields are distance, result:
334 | 561.9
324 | 423.5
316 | 271.9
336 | 616.5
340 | 554.1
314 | 277.7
